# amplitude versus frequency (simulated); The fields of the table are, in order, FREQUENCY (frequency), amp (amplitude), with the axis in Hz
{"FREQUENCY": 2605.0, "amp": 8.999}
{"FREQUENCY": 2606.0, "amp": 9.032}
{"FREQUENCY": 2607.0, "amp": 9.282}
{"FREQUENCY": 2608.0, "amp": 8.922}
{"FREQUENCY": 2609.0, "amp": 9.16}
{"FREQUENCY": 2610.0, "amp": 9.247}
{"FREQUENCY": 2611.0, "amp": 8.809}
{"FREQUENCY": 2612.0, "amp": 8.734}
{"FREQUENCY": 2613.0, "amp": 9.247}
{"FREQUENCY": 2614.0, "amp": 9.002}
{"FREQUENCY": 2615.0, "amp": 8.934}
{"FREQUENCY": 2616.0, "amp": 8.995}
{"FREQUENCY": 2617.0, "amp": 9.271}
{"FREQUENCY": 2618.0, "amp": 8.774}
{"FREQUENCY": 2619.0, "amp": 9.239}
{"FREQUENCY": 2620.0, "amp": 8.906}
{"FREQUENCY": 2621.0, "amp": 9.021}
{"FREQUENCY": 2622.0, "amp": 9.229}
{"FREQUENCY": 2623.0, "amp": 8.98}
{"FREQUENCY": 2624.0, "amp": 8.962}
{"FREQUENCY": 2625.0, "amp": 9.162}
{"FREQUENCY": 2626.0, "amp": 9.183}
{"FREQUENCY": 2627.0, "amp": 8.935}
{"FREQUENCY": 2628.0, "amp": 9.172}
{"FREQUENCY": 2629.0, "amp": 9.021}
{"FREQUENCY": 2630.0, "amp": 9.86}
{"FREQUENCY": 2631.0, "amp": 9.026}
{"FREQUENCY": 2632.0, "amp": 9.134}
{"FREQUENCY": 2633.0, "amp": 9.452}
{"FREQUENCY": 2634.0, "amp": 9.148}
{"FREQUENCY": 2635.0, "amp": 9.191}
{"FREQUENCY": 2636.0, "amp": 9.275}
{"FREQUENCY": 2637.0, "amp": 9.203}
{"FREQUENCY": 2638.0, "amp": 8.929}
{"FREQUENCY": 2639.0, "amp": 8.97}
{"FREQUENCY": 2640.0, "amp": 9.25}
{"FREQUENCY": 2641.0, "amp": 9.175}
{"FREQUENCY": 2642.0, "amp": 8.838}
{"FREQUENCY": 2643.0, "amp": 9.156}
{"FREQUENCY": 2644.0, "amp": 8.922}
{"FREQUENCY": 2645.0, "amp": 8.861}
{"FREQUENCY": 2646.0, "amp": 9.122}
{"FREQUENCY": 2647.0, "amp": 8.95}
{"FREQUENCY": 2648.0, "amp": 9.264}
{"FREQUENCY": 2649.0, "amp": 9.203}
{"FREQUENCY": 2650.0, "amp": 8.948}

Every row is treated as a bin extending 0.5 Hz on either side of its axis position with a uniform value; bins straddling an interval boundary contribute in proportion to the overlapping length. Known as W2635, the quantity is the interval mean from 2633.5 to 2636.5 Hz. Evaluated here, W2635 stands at 9.2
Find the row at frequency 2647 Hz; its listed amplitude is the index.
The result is 8.95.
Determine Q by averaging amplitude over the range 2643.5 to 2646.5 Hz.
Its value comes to 8.97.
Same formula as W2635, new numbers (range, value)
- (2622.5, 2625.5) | 9.03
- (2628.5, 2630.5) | 9.44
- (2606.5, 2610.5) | 9.15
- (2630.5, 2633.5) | 9.2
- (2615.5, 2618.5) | 9.01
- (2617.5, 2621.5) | 8.99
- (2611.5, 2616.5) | 8.98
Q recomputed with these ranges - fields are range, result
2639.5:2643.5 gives 9.1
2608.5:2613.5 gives 9.04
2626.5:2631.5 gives 9.2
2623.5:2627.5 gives 9.06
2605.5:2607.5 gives 9.16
